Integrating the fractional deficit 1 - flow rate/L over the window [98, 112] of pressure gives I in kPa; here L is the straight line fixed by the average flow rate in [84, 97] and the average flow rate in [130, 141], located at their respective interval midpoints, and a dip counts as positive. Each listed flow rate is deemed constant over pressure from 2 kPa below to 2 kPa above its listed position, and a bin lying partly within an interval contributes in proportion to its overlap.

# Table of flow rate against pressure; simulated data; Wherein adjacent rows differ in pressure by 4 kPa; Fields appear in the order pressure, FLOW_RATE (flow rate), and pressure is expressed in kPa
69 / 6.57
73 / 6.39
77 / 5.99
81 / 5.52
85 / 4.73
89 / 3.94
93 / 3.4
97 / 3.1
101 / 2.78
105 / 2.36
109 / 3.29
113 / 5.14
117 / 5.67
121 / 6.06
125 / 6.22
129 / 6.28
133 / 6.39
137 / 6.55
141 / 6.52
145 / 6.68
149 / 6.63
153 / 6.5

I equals 5.1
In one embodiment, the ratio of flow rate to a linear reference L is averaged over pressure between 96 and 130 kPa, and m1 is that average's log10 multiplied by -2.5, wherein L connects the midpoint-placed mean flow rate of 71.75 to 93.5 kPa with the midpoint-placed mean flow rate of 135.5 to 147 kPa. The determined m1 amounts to 0.29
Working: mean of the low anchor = 5.06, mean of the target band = 4.54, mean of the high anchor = 6.58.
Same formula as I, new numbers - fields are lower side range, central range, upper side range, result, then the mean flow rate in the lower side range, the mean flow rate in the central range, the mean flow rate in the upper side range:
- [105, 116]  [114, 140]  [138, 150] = -4.5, 4.01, 6.17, 6.6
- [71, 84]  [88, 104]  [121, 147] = 7.5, 5.87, 3.21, 6.41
